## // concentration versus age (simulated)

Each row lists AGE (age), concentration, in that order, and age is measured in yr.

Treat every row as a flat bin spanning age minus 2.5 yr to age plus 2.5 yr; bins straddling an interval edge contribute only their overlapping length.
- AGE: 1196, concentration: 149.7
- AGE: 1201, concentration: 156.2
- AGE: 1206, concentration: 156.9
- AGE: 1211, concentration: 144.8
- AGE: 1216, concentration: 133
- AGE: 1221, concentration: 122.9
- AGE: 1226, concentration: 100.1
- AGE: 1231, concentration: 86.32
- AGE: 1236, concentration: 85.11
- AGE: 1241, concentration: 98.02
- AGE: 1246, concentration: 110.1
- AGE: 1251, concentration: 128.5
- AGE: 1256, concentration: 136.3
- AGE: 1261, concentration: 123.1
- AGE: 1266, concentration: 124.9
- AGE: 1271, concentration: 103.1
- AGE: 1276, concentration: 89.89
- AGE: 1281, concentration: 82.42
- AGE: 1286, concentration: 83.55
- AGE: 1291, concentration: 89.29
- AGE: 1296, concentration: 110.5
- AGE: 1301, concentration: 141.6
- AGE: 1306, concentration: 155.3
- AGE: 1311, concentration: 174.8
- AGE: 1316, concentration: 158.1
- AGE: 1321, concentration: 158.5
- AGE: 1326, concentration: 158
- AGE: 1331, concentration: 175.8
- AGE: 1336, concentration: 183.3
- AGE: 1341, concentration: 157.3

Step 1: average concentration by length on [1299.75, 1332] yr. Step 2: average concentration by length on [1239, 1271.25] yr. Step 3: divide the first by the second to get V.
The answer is 1.35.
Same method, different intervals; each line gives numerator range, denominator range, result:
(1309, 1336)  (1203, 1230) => 1.29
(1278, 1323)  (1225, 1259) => 1.19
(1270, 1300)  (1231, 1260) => 0.86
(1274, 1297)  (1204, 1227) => 0.68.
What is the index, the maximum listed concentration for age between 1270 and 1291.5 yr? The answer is 103.1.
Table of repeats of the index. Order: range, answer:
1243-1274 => 136.3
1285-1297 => 110.5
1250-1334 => 175.8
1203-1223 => 156.9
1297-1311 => 174.8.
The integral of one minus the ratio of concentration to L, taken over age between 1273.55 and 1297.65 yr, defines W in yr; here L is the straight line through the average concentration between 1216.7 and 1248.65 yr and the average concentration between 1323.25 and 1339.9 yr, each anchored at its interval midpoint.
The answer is 8.4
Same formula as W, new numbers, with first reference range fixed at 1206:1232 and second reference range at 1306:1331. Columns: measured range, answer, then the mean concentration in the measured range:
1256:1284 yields 7.00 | 107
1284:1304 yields 5.93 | 108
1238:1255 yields 2.63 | 114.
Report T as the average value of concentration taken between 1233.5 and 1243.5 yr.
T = 91.6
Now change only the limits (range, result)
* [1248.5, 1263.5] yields 129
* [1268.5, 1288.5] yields 89.7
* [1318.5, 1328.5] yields 158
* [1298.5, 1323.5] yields 158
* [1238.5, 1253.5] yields 112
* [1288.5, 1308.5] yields 124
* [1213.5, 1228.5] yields 119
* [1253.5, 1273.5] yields 122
